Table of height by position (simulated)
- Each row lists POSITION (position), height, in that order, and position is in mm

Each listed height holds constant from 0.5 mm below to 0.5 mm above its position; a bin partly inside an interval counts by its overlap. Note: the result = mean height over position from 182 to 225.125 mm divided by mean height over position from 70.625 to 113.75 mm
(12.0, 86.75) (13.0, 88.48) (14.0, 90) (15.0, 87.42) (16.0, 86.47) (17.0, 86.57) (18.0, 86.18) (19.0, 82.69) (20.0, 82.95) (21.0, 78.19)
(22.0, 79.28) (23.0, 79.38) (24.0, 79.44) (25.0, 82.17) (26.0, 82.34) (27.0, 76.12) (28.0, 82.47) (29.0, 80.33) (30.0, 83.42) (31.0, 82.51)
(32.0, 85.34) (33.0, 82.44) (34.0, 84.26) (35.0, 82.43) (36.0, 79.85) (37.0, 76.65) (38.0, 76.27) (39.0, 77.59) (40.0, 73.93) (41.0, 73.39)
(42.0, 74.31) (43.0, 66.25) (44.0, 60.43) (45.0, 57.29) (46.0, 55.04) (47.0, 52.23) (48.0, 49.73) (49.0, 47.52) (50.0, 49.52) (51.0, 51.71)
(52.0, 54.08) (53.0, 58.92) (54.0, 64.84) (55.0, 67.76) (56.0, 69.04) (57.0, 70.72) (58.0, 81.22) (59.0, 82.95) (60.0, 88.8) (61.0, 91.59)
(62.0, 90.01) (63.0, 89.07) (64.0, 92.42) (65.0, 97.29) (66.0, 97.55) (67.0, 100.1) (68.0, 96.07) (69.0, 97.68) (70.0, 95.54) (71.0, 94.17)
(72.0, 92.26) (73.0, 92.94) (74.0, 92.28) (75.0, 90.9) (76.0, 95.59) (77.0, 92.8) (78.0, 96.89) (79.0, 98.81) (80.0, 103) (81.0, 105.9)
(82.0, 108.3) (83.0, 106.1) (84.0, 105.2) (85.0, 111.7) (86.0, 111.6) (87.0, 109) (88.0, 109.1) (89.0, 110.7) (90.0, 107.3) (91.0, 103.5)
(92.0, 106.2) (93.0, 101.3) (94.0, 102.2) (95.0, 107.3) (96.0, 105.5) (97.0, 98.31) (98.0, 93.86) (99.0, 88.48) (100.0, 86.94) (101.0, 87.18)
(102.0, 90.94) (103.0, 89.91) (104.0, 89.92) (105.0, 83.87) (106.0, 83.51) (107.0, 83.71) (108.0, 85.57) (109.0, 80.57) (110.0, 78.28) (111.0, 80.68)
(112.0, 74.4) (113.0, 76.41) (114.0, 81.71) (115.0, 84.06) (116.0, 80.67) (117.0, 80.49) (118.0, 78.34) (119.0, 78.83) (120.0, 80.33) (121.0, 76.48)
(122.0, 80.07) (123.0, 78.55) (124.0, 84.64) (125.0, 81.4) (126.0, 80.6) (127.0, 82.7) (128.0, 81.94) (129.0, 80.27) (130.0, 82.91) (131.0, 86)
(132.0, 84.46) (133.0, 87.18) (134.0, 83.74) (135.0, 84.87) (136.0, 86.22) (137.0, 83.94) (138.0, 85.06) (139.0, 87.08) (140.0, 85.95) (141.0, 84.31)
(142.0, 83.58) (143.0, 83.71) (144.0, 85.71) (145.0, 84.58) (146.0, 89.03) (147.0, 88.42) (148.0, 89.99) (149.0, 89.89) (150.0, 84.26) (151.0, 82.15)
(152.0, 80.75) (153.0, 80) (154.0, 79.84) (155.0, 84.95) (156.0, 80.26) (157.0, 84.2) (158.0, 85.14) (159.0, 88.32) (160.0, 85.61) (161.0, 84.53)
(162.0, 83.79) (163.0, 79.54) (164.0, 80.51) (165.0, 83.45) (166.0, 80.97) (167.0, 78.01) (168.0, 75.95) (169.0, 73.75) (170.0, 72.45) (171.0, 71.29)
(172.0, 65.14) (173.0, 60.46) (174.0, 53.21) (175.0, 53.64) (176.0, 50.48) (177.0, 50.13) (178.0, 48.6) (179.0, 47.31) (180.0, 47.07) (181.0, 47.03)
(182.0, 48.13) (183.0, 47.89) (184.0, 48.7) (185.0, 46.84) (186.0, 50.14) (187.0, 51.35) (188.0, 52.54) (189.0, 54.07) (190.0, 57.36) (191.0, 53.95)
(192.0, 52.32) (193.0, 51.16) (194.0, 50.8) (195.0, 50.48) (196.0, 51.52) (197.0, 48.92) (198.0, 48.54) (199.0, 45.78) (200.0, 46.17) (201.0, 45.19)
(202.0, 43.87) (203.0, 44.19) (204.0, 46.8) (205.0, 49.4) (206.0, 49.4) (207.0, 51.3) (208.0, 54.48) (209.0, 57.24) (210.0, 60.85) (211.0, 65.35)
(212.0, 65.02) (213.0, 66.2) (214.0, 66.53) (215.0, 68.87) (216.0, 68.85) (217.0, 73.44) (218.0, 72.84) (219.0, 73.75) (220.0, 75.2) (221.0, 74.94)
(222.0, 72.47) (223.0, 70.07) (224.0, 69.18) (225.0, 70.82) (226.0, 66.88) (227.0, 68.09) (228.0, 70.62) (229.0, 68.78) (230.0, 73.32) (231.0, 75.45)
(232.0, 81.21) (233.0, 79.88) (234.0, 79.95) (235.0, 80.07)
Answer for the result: 0.60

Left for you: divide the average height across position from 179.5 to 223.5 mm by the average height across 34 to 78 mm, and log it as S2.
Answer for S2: 0.72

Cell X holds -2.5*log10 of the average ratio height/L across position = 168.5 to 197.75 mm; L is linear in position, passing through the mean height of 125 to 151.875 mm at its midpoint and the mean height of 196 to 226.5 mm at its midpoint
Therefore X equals 0.29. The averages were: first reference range 84.8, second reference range 60.3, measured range 53.6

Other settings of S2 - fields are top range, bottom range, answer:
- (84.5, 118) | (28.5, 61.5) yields 1.31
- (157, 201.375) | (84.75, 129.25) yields 0.68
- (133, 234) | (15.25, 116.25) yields 0.80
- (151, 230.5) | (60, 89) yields 0.64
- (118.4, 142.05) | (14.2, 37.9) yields 1.01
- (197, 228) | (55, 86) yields 0.65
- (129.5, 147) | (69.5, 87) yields 0.85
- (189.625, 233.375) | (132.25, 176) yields 0.76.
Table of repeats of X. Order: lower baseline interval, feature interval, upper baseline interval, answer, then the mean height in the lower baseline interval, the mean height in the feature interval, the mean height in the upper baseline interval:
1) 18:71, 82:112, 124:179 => -0.23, 77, 96.3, 79.1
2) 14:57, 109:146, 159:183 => -0.20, 73.2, 82.3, 66.2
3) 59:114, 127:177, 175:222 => -0.12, 95.1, 80.2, 55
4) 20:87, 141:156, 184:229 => -0.24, 82.4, 84.6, 58.5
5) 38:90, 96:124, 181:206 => -0.16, 84.5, 83.8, 49.4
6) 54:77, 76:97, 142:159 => -0.19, 88.9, 105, 84.6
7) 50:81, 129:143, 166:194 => -0.25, 86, 84.8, 56.2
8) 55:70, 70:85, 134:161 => -0.13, 88.4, 98.6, 84.9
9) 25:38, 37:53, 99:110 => 0.31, 81.3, 61.7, 86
